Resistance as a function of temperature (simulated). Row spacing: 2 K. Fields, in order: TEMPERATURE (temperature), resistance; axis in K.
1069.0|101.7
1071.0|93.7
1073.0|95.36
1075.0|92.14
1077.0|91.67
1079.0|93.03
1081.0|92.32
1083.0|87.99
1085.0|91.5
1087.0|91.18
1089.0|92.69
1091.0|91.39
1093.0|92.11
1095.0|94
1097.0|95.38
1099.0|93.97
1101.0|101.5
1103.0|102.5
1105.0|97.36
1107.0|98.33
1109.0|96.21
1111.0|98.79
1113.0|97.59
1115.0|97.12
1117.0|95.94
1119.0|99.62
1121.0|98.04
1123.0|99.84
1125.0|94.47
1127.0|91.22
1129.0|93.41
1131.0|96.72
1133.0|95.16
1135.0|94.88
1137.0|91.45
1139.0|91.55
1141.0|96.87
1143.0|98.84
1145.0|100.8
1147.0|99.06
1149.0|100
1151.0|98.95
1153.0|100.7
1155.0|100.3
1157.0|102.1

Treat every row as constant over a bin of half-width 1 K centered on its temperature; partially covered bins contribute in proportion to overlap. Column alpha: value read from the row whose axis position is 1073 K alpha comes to 95.36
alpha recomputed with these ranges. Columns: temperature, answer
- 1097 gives 95.38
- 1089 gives 92.69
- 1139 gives 91.55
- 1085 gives 91.5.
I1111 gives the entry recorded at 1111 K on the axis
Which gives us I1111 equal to 98.79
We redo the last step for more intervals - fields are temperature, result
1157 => 102.1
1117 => 95.94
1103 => 102.5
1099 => 93.97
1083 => 87.99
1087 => 91.18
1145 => 100.8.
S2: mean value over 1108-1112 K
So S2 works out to 97.5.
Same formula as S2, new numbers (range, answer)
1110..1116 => 97.8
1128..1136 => 95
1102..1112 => 98.6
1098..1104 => 99.3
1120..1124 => 98.9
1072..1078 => 93.1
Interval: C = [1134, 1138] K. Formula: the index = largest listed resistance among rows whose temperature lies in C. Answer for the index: 94.88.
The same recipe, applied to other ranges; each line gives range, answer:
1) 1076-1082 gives 93.03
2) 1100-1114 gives 102.5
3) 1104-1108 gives 98.33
